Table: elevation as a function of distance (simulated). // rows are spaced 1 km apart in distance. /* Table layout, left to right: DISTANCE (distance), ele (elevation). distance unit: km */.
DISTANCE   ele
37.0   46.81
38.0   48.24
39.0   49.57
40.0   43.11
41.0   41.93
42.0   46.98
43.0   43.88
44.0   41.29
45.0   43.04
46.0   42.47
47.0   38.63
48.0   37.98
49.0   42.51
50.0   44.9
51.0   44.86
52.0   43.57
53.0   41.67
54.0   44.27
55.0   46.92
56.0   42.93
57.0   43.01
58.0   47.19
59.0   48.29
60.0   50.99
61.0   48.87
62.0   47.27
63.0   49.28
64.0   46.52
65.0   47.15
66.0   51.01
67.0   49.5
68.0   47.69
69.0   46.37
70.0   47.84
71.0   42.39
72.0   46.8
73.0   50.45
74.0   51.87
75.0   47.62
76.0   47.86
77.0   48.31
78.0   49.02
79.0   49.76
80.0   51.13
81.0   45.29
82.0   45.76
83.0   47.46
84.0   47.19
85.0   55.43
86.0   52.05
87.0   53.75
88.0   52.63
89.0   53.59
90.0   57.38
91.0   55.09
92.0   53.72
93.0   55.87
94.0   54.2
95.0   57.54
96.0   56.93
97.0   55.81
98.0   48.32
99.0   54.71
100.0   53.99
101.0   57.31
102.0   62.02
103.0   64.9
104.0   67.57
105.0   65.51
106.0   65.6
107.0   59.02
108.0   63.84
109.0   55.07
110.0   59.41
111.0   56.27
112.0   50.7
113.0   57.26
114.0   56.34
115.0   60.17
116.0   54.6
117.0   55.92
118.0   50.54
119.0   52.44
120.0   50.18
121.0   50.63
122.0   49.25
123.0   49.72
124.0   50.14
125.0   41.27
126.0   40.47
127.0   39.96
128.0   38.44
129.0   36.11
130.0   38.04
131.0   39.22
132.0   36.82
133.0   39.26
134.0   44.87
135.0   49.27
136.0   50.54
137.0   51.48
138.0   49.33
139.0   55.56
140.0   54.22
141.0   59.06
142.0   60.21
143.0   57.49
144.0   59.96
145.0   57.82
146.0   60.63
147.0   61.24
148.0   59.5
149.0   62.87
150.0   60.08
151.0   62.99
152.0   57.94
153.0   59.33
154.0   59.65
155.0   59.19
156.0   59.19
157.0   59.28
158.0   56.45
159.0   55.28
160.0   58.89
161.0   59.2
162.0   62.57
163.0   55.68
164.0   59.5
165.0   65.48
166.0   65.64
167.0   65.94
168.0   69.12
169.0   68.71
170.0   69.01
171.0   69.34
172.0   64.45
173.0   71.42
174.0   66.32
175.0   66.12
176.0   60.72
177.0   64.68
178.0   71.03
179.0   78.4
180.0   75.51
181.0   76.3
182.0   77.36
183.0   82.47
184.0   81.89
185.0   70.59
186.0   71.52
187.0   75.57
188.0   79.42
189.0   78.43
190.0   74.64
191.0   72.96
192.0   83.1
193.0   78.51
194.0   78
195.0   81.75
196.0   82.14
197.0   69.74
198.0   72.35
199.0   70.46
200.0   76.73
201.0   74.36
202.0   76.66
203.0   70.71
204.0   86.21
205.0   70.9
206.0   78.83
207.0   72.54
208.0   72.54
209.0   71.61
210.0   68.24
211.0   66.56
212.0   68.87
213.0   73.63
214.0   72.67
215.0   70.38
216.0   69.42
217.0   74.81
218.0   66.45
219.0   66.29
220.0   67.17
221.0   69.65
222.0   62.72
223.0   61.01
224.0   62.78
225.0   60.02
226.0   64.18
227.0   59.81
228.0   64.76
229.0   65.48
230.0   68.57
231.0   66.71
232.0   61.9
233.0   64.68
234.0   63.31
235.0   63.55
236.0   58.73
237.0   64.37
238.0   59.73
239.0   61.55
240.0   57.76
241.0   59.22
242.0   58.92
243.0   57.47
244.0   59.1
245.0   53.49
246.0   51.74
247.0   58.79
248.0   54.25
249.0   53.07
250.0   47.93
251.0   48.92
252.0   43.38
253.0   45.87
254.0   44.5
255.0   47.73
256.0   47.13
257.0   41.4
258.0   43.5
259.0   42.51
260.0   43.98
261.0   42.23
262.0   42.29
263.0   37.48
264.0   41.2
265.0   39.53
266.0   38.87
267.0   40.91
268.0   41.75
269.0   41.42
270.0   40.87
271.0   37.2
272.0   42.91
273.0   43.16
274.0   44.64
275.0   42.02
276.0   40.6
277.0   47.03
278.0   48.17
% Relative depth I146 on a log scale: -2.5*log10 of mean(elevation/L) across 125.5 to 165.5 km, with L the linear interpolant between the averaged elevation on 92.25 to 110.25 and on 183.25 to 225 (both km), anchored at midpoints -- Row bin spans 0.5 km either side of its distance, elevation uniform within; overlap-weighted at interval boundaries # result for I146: 0.20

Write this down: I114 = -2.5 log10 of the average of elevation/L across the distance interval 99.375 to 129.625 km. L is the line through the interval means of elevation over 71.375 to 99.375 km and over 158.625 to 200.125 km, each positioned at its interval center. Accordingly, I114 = 0.069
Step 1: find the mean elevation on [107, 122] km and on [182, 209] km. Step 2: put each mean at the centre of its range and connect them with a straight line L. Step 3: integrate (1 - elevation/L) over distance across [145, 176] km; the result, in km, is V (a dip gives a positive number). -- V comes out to 2.25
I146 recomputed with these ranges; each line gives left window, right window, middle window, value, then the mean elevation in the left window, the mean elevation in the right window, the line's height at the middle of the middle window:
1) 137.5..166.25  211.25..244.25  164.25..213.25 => -0.182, 59.1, 64.5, 61.7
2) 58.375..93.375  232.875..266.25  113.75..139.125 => 0.067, 49.7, 51.1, 50.1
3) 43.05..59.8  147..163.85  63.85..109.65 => -0.088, 43.5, 59.3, 48.9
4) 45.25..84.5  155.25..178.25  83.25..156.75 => 0.028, 46.5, 63.5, 55.7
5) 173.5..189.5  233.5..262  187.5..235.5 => -0.109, 73.5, 52.5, 64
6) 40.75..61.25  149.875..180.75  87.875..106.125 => -0.106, 44.1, 63.9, 52.1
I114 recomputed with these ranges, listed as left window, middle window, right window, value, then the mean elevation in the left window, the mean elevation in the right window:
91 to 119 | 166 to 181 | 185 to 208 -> 0.04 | 57.4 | 76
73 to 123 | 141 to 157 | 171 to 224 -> 0.07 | 54.3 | 72.7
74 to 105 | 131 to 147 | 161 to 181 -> 0.18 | 53.6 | 66.9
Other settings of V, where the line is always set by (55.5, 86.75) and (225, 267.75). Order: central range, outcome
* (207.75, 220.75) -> -4.4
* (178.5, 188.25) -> -4.8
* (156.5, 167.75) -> -2.2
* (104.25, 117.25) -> -2.5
